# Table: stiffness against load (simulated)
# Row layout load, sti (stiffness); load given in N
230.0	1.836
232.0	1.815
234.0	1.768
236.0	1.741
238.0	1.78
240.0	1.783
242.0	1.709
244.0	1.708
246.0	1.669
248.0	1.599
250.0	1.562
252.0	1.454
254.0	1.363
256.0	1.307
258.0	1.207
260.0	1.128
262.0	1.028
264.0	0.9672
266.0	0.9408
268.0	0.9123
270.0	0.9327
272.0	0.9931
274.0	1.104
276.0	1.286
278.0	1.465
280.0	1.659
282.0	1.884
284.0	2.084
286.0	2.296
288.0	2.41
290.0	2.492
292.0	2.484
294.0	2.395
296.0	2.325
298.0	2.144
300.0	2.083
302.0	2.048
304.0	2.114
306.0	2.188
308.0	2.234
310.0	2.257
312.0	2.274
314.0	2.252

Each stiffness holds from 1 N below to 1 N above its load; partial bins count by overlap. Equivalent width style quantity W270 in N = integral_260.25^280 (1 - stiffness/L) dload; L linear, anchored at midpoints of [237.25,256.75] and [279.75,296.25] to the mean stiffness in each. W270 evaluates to 8.71 N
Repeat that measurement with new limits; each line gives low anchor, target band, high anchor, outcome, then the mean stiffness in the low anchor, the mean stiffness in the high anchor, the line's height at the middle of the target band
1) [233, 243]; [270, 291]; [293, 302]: 3.71 N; 1.76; 2.22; 2.08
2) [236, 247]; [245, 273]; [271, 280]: 5.31 N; 1.73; 1.26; 1.49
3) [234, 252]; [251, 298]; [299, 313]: 8.91 N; 1.68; 2.17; 1.93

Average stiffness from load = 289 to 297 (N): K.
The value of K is 2.42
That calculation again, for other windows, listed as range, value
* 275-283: 1.57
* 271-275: 1.05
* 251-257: 1.37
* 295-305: 2.14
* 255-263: 1.17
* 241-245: 1.71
